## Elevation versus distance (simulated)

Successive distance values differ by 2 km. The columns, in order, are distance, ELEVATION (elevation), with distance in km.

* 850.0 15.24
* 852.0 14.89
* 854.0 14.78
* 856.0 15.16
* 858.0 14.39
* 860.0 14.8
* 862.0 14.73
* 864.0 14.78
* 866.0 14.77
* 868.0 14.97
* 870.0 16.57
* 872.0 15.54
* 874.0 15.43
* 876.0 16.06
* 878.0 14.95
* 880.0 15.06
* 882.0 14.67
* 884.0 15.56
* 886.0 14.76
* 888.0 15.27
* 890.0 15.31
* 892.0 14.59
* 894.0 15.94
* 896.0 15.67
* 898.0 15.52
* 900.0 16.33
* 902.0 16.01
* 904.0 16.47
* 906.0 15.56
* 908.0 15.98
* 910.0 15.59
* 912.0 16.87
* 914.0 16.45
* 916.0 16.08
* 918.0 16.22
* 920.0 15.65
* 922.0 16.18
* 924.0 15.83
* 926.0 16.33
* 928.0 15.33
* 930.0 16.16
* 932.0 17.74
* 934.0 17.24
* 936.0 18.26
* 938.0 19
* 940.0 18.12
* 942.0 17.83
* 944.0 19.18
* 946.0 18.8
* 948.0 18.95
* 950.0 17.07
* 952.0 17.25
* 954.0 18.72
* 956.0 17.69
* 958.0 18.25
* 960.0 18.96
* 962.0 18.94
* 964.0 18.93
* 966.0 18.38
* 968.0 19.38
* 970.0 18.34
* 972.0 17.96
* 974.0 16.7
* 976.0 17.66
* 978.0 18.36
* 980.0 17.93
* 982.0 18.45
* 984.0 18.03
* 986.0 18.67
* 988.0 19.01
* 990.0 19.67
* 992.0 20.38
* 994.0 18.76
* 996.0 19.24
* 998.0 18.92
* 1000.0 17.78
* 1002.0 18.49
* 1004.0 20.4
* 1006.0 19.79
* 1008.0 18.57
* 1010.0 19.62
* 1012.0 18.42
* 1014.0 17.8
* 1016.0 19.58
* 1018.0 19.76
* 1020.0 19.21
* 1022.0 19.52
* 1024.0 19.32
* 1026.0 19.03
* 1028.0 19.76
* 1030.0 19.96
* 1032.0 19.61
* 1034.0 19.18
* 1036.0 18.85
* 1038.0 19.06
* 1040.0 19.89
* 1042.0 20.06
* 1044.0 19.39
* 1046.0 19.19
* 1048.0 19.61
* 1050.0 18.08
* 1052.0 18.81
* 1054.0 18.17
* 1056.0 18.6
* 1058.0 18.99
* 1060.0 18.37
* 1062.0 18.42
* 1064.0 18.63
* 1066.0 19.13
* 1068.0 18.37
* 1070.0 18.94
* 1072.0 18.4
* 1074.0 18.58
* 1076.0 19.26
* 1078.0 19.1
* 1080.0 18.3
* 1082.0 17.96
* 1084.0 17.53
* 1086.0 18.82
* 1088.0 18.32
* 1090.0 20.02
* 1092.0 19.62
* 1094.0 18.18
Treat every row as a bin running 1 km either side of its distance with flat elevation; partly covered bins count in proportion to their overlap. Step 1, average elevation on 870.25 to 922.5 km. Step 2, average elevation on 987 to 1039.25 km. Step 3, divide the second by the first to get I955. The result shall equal 1.23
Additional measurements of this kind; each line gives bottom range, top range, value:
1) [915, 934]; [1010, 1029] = 1.18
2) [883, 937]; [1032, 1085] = 1.17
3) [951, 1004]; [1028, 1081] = 1.02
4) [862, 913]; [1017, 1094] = 1.22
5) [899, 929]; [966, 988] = 1.13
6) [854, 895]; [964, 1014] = 1.23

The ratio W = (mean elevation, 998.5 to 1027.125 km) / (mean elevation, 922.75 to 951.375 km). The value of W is 1.09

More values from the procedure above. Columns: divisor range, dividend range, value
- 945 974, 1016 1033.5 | 1.06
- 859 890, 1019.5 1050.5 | 1.28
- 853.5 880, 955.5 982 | 1.21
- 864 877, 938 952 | 1.18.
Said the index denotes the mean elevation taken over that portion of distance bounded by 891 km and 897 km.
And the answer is 15.4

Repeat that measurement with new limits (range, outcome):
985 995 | 19.3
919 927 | 16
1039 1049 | 19.6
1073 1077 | 18.9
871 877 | 15.7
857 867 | 14.7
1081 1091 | 18.5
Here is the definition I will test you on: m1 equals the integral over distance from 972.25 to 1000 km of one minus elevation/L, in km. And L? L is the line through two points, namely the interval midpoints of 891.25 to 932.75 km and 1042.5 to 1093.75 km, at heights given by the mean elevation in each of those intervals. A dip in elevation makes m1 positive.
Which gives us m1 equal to -2.0 km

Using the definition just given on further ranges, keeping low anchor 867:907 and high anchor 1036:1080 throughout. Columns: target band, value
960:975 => -1.2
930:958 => -2.4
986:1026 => -2.9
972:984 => -0.4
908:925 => 0.0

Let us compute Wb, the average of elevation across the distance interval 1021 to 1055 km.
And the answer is 19.3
